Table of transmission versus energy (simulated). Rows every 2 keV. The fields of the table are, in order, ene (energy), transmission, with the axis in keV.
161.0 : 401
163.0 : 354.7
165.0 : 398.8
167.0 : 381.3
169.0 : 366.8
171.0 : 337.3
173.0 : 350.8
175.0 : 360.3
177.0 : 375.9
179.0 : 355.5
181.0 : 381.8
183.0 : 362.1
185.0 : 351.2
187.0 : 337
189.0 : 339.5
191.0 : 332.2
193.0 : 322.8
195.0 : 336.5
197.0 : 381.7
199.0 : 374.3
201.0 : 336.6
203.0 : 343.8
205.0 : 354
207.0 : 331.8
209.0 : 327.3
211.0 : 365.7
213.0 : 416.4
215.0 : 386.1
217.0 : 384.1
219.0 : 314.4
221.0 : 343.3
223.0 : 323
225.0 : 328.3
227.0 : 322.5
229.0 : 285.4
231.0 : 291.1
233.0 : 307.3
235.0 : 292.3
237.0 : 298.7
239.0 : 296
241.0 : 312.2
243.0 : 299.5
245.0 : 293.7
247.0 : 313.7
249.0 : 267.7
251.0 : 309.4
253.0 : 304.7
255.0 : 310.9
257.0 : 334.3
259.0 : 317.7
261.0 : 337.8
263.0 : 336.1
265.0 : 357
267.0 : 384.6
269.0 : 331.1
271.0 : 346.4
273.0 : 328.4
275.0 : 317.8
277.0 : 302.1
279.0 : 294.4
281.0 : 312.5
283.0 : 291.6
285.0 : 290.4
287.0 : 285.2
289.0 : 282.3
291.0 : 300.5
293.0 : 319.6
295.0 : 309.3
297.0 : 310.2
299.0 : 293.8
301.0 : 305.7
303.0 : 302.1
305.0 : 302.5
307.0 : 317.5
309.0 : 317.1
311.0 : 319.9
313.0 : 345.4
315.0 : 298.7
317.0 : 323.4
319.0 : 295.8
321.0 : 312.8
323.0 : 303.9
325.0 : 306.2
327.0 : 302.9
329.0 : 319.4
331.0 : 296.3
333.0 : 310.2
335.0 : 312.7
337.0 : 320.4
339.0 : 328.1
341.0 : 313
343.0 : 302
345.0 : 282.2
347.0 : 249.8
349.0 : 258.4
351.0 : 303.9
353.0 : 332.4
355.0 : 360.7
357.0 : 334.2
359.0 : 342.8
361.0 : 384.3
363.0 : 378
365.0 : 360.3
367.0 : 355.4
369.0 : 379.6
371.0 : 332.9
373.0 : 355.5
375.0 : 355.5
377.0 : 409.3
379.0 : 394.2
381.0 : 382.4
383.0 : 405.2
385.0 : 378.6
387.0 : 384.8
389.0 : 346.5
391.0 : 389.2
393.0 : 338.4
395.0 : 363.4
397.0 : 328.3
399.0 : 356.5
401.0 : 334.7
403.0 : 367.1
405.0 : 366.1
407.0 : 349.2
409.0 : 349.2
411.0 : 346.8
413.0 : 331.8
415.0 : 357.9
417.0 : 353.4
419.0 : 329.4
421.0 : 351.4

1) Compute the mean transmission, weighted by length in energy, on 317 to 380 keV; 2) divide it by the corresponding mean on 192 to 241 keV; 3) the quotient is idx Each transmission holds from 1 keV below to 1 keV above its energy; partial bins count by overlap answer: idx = 1.0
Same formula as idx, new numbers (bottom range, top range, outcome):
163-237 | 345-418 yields 1.02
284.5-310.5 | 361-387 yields 1.24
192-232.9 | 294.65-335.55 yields 0.90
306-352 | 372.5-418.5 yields 1.18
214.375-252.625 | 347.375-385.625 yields 1.14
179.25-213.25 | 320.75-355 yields 0.87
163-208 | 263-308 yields 0.88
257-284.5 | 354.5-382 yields 1.12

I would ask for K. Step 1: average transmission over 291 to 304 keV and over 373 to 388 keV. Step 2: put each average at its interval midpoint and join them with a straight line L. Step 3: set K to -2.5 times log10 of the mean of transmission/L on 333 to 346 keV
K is 0.12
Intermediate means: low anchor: 306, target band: 310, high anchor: 385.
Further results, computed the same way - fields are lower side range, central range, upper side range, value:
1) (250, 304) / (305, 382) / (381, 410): 0.04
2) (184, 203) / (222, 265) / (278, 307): 0.04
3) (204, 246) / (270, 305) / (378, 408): 0.12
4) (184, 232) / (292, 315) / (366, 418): 0.13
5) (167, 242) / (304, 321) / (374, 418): 0.13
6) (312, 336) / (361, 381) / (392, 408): -0.11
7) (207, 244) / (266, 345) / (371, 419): 0.11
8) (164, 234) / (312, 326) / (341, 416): 0.12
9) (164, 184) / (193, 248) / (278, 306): 0.03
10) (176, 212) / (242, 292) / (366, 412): 0.13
